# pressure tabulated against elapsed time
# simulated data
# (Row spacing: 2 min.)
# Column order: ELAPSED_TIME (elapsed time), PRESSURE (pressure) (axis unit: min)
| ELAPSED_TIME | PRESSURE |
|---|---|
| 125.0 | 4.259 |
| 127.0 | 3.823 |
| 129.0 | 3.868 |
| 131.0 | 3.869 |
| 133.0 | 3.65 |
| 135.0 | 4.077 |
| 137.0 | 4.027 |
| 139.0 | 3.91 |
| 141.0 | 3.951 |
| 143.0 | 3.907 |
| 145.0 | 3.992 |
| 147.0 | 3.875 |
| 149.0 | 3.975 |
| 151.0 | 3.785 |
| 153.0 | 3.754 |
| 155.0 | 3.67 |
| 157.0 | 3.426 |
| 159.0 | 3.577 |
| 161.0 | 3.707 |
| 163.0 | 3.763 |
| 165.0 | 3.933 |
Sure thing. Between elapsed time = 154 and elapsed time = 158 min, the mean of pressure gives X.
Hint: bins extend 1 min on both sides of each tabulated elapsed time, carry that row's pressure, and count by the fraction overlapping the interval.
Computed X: 3.55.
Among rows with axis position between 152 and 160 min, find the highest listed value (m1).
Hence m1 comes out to 3.754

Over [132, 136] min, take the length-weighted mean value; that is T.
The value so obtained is 3.86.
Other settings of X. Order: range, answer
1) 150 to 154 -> 3.77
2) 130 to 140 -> 3.91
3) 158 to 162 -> 3.64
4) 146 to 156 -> 3.81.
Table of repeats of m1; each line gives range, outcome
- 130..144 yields 4.077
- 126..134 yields 3.869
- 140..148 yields 3.992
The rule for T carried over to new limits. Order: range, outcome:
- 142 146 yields 3.95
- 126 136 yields 3.86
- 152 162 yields 3.63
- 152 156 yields 3.71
